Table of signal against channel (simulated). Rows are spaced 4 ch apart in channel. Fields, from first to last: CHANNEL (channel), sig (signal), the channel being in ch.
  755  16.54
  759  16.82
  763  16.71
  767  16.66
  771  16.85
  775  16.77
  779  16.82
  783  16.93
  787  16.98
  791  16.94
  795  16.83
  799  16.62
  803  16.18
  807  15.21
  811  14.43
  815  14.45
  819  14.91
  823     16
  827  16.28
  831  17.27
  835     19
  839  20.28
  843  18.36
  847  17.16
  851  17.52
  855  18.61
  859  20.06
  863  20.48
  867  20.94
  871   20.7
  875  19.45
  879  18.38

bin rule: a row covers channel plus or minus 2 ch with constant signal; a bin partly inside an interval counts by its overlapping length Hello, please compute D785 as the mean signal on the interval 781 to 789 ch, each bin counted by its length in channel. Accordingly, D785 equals 17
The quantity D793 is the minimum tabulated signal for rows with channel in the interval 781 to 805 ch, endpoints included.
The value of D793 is 16.18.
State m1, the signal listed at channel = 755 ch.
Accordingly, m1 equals 16.54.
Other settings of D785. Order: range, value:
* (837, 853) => 18.3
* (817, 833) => 16.1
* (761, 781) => 16.8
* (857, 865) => 20.3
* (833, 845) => 19.2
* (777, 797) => 16.9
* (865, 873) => 20.8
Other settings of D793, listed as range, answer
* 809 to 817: 14.43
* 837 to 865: 17.16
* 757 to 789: 16.66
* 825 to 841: 16.28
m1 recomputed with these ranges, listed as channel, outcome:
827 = 16.28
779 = 16.82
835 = 19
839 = 20.28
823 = 16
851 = 17.52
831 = 17.27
